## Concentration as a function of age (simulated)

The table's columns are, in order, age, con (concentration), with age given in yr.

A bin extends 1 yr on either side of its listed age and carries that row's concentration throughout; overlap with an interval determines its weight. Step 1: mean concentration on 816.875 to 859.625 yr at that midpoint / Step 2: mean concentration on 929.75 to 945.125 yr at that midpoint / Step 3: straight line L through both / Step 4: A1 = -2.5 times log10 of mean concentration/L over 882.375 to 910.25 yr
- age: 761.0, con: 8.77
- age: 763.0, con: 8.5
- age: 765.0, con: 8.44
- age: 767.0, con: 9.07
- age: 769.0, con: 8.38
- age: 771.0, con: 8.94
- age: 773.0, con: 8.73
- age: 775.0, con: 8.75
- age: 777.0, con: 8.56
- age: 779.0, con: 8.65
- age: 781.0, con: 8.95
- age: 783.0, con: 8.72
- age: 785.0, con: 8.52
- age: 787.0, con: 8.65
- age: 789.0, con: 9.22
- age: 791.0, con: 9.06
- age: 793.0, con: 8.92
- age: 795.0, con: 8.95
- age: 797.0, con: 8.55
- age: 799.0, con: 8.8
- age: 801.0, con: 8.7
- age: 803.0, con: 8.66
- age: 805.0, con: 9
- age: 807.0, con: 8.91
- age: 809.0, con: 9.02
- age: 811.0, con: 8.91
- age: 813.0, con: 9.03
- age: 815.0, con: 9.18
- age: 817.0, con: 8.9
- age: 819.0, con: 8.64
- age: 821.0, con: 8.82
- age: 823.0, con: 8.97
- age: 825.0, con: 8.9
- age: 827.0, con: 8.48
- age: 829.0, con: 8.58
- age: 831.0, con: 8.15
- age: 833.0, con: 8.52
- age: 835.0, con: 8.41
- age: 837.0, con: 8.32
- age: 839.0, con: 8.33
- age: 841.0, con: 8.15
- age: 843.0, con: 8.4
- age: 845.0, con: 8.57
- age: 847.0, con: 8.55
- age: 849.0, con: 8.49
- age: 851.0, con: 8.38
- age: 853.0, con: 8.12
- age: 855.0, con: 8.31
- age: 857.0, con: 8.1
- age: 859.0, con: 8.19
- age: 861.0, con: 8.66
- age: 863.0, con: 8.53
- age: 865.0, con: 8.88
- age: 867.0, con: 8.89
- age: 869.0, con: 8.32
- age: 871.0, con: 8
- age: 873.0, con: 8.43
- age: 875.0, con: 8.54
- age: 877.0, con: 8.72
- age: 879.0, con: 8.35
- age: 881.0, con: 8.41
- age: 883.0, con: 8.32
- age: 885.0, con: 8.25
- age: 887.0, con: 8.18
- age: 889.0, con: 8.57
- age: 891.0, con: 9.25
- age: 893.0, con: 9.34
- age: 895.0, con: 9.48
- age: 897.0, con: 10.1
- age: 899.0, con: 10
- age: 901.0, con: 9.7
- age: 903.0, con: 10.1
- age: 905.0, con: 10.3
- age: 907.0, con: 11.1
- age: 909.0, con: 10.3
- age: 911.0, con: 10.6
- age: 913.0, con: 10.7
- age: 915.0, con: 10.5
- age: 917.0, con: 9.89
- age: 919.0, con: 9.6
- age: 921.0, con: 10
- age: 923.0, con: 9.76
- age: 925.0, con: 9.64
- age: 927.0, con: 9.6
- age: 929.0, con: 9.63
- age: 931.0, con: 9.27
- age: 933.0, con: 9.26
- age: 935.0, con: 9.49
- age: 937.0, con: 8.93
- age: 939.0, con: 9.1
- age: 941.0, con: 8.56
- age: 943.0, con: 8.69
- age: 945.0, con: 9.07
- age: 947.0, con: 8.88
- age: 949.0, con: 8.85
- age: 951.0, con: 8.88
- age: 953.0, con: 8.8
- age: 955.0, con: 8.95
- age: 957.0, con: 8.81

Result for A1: -0.08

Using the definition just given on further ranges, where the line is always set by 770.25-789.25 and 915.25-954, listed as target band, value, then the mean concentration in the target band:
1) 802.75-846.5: 0.028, 8.67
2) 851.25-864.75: 0.083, 8.35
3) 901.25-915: -0.142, 10.5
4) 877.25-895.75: 0.054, 8.67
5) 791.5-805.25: 0.002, 8.8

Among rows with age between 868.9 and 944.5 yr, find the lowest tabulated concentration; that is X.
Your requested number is 8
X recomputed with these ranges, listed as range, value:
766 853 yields 8.12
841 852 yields 8.15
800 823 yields 8.64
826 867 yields 8.1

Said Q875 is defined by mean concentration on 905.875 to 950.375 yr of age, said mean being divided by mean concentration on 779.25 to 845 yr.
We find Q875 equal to 1.10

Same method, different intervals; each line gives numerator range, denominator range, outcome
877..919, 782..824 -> 1.08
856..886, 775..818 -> 0.95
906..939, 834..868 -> 1.17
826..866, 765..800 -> 0.96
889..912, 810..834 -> 1.14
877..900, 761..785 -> 1.03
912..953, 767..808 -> 1.07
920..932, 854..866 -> 1.14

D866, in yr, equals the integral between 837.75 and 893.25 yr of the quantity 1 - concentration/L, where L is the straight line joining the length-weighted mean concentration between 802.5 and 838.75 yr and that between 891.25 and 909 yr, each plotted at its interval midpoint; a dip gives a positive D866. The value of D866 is 5.8 yr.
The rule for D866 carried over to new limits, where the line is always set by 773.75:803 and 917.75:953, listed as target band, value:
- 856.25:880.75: 1.52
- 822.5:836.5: 0.56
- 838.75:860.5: 1.55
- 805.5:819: -0.17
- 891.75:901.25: -0.62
